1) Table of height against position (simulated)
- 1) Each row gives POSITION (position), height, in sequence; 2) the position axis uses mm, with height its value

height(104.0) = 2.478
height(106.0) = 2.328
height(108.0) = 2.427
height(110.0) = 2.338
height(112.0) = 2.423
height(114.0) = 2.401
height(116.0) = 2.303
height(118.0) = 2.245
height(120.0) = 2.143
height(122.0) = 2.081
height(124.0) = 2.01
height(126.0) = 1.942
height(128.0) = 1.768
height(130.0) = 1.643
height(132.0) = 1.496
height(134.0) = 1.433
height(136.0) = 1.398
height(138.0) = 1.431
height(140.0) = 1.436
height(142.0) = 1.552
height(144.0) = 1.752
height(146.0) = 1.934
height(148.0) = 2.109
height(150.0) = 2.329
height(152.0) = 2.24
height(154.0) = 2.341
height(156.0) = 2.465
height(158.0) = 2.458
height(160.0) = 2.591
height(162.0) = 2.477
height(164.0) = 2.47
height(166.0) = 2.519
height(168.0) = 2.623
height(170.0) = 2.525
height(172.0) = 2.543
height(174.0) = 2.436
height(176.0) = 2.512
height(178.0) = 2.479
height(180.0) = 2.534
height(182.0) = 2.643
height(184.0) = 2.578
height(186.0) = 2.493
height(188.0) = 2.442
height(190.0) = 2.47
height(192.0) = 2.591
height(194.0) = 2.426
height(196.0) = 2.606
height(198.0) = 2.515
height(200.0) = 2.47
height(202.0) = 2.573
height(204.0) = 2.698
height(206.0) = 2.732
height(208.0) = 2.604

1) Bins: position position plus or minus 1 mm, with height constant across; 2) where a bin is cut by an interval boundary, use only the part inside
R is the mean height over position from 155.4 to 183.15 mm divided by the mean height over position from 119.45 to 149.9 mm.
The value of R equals 1.44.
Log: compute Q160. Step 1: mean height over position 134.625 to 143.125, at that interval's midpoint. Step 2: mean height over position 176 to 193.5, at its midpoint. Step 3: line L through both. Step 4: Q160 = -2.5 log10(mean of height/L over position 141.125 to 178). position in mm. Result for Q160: -0.204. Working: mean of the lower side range 1.46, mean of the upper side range 2.52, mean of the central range 2.33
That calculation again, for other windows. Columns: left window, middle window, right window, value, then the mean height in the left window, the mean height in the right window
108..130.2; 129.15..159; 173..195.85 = 0.22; 2.15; 2.51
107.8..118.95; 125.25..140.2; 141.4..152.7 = 0.34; 2.35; 1.99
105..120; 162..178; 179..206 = -0.01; 2.34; 2.55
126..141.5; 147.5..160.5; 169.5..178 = -0.17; 1.54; 2.5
